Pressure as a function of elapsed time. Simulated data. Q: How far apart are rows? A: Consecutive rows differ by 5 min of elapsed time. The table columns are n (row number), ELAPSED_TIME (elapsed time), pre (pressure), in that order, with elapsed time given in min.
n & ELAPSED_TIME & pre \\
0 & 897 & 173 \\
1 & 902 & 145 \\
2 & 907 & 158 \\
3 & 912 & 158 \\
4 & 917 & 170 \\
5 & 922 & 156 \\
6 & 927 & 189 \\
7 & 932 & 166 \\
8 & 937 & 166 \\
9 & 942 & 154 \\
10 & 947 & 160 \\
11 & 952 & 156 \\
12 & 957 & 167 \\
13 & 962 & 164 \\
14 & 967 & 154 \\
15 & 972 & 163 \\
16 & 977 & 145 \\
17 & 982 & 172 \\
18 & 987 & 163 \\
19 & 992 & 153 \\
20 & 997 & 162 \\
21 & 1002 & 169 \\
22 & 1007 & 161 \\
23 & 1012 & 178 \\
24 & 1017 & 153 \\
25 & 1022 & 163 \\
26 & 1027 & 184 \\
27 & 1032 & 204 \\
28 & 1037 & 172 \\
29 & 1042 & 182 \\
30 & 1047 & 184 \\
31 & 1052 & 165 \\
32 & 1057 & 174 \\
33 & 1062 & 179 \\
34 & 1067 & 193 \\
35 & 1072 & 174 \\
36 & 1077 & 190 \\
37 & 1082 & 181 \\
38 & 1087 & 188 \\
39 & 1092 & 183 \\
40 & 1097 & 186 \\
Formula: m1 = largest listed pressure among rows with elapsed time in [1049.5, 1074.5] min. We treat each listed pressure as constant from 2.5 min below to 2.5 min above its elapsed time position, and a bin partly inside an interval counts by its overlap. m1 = 193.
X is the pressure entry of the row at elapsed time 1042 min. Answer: 182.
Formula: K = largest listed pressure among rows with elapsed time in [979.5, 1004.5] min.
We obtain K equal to 172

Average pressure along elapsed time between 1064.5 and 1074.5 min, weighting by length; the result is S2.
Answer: 184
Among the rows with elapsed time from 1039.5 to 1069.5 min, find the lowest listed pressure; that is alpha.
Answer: 165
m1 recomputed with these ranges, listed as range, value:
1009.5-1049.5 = 204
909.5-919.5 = 170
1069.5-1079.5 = 190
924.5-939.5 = 189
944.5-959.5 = 167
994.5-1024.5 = 178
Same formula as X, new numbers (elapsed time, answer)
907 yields 158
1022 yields 163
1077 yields 190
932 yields 166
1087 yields 188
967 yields 154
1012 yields 178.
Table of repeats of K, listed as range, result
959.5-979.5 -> 164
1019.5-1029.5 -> 184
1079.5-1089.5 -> 188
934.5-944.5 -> 166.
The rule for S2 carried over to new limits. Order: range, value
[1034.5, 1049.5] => 179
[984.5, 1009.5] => 162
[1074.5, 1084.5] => 186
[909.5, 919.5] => 164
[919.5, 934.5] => 170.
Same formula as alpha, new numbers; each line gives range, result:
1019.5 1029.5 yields 163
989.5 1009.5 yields 153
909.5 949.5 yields 154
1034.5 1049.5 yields 172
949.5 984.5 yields 145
